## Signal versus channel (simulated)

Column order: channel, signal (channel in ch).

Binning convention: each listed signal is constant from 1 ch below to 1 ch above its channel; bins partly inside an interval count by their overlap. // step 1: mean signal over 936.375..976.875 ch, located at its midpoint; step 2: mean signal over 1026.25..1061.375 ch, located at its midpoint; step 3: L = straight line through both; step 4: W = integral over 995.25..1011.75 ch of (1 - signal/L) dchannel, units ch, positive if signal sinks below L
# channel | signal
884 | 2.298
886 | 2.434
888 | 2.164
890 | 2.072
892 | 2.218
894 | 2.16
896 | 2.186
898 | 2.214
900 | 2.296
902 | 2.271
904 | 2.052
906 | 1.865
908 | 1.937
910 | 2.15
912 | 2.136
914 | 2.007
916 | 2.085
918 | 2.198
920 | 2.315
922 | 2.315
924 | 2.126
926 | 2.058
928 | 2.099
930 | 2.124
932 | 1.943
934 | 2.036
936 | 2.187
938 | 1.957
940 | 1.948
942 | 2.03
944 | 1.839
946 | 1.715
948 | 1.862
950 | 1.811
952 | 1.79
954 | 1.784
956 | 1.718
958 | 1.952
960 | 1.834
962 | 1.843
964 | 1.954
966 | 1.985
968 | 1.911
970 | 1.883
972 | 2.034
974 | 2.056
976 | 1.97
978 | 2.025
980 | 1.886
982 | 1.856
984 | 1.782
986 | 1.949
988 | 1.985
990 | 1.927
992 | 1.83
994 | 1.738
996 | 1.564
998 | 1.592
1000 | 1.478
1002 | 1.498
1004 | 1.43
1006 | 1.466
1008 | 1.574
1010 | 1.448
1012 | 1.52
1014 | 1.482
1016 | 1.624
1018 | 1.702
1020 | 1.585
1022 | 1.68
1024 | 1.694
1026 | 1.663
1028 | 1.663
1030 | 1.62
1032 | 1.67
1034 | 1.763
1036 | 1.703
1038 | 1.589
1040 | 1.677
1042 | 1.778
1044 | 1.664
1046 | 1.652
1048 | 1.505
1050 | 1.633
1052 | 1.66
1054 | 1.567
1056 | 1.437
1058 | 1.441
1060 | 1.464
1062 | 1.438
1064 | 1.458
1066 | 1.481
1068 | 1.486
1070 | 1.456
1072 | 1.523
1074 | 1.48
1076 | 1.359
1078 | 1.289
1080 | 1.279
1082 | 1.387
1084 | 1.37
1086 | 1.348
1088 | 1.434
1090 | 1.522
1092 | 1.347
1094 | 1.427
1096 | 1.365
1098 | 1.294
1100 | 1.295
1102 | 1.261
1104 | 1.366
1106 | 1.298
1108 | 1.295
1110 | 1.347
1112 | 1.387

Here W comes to 2.3 ch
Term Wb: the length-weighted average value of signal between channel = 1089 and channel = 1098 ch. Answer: 1.4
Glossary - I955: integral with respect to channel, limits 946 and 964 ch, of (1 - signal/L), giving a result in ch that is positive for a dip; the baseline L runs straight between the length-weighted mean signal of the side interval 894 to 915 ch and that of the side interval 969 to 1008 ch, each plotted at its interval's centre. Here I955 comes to 0.8 ch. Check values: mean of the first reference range 2.11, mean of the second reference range 1.78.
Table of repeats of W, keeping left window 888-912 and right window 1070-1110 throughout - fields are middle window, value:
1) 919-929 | -0.7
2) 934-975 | 0.1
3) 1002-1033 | 1.3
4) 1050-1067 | -0.1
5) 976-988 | -0.7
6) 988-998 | -0.1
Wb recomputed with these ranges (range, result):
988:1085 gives 1.57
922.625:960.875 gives 1.94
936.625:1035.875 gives 1.77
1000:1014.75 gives 1.49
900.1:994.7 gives 1.98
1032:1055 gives 1.65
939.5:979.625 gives 1.9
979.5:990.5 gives 1.9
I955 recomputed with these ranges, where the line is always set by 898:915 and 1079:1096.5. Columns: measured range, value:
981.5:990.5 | -0.6 ch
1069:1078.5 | 0.1 ch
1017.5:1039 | -0.6 ch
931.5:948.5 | 0.1 ch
